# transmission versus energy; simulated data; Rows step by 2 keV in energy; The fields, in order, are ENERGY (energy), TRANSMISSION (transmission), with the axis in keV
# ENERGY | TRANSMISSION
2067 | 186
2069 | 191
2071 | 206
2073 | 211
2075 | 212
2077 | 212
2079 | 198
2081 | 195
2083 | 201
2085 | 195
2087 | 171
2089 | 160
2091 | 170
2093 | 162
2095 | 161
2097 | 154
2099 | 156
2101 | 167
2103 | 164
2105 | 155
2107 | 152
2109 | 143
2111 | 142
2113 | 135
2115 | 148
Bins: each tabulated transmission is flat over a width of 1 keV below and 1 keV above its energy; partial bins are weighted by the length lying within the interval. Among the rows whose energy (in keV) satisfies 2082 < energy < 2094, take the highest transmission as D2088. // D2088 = 201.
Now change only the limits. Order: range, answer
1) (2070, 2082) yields 212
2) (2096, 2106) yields 167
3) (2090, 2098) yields 170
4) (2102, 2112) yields 164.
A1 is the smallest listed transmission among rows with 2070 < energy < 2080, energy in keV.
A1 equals 198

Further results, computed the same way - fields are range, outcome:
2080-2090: 160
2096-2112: 142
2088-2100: 154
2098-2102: 156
